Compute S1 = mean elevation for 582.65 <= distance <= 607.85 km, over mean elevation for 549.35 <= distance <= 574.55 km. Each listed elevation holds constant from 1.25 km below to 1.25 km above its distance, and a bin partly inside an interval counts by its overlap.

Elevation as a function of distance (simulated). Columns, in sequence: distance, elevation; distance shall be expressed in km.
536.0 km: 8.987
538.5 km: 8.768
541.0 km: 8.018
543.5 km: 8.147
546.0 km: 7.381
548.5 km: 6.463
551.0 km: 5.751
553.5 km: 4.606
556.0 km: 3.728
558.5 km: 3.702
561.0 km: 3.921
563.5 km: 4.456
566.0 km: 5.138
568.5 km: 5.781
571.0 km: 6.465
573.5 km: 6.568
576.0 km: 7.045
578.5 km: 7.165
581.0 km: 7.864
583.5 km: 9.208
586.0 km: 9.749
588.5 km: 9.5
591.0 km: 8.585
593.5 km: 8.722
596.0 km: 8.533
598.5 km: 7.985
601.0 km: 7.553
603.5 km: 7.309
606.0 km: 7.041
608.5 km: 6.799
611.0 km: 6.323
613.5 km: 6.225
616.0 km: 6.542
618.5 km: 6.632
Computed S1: 1.67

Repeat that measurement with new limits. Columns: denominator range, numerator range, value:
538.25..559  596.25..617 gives 1.13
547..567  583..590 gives 2.00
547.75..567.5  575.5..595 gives 1.82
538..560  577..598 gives 1.40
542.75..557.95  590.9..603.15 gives 1.40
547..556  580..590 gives 1.69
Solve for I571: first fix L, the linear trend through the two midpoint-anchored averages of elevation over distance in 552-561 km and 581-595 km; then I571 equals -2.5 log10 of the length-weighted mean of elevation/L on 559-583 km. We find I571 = 0.058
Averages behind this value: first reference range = 4.05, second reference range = 9.03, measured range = 6.07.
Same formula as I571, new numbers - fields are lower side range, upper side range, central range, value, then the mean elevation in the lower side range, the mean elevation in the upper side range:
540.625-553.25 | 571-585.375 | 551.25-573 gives 0.438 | 6.89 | 7.57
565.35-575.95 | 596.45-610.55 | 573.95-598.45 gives -0.241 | 6.16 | 7.35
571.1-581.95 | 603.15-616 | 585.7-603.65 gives -0.233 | 7.07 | 6.68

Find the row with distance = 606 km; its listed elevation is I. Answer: 7.041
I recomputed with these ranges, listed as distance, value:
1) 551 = 5.751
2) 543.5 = 8.147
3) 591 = 8.585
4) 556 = 3.728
